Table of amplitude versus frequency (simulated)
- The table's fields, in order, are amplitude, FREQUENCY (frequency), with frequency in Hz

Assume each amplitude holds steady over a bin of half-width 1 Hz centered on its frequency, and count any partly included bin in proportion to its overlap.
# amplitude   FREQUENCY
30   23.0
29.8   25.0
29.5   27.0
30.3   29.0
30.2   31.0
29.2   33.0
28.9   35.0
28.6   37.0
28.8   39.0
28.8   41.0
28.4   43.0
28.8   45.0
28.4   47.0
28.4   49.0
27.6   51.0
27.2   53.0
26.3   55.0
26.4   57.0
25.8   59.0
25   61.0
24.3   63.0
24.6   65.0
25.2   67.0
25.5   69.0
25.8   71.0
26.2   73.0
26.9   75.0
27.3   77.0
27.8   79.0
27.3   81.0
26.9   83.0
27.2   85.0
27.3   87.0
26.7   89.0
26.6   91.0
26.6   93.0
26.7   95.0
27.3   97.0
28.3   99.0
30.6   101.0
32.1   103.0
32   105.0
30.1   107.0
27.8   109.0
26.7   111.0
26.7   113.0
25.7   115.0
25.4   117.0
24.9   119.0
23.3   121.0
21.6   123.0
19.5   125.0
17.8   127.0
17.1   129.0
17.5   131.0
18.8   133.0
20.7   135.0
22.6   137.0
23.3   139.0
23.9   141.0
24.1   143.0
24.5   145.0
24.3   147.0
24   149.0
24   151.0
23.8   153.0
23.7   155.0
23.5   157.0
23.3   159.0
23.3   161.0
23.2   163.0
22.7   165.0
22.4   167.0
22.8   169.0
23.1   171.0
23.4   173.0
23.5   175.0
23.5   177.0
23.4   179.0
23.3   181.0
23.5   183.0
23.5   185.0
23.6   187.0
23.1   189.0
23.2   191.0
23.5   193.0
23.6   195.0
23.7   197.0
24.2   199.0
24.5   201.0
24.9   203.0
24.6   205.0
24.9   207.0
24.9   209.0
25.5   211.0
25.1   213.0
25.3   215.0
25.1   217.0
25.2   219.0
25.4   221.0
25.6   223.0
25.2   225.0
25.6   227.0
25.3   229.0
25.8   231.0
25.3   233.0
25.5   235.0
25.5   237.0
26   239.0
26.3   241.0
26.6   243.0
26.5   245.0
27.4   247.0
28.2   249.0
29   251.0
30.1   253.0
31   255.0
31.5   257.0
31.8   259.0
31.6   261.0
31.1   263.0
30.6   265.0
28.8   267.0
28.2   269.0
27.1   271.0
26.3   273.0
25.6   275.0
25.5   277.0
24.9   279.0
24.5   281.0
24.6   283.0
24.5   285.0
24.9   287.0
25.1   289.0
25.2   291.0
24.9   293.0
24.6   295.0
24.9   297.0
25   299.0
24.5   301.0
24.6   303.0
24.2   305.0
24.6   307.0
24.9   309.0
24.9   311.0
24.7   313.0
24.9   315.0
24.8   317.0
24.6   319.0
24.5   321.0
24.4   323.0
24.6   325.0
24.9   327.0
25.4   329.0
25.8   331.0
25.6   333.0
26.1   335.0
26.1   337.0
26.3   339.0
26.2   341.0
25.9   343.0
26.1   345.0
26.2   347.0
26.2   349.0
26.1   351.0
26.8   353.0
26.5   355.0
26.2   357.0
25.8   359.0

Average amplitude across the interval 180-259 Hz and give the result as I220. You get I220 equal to 25.6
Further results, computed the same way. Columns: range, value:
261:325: 25.6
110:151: 22.7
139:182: 23.5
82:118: 27.8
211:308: 26.5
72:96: 27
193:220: 24.7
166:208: 23.6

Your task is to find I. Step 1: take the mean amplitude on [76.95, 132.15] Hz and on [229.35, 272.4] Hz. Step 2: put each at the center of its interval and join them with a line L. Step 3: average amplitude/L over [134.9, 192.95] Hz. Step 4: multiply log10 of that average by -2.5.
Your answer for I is 0.15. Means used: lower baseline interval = 25.8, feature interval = 23.4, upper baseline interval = 28.2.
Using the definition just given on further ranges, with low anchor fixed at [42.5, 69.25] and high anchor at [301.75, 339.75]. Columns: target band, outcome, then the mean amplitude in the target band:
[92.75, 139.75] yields 0.065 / 24.7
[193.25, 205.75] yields 0.067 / 24.2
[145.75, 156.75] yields 0.090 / 23.9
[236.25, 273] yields -0.132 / 28.7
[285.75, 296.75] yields 0.012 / 24.9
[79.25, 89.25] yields -0.031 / 27.2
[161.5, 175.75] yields 0.129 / 23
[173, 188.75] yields 0.105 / 23.4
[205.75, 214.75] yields 0.024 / 25.1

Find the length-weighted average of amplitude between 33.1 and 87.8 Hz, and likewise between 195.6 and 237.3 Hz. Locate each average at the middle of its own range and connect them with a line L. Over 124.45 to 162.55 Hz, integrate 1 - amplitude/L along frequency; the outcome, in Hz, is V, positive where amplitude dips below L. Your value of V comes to 5.7 Hz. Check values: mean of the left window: 27.1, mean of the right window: 25.1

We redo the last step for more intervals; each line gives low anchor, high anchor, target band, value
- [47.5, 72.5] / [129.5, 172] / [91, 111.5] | -3.51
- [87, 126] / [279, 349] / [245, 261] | -2.60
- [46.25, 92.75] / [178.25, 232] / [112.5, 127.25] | 1.45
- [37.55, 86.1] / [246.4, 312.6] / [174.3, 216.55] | 4.32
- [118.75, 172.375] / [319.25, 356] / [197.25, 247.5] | -3.62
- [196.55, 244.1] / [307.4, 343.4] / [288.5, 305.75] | 0.32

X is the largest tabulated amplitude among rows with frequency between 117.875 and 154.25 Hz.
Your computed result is 24.9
